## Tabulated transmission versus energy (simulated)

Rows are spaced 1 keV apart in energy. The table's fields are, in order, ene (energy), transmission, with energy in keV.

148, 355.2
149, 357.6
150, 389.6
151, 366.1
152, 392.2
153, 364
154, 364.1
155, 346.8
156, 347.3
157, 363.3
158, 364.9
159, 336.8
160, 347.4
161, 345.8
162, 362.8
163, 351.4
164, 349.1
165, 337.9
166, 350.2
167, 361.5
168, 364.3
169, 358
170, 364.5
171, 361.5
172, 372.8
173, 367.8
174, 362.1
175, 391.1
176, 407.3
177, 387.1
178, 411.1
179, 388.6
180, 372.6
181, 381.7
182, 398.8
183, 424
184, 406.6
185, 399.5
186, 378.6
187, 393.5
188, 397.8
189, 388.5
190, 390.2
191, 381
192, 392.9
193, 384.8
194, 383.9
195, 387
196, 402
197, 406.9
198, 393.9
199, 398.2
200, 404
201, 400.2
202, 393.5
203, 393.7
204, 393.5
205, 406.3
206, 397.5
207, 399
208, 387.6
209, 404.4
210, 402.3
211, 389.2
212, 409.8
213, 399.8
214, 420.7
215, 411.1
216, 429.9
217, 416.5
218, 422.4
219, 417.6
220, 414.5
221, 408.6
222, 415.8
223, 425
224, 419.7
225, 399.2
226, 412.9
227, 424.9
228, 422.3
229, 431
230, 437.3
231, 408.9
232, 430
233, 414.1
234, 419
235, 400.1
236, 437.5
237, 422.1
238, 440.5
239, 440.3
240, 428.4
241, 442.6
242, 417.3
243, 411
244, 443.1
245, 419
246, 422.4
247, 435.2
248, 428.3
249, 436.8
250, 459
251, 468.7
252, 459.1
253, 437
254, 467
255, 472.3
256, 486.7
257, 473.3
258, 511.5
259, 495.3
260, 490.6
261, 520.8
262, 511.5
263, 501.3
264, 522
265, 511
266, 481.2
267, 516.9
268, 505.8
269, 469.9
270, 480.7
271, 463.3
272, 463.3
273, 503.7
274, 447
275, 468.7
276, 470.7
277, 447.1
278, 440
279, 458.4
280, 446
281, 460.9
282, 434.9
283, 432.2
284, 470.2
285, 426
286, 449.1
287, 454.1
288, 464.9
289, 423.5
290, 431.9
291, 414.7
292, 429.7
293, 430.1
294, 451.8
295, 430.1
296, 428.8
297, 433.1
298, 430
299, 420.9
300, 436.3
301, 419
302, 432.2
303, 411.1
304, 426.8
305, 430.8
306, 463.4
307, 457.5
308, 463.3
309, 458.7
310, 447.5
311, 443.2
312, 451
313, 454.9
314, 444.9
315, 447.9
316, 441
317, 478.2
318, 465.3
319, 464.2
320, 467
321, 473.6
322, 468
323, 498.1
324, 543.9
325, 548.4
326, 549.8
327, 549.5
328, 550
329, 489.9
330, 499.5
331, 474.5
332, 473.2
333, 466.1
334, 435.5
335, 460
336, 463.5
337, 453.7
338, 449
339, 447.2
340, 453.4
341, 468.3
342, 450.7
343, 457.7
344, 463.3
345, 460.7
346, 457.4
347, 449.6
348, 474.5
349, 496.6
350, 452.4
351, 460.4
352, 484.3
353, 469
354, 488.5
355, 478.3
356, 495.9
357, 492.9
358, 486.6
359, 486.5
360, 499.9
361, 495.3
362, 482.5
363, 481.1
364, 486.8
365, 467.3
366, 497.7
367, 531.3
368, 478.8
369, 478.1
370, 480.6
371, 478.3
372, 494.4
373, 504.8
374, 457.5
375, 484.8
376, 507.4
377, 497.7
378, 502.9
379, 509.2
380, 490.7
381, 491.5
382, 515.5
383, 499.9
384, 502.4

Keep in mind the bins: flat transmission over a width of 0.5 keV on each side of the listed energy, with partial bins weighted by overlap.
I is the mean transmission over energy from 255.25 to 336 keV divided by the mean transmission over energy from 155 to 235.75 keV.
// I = 1.19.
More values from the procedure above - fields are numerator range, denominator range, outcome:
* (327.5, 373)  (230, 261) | 1.07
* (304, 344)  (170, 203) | 1.21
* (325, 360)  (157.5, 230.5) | 1.22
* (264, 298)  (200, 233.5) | 1.11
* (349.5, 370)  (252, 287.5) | 1.02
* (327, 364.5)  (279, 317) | 1.08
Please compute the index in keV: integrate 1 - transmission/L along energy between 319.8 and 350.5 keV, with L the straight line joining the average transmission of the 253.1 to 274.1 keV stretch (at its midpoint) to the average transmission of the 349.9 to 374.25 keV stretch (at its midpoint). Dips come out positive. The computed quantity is 0.48 keV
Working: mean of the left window 490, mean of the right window 485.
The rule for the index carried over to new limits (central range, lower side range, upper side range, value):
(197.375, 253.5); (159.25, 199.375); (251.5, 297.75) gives 0.4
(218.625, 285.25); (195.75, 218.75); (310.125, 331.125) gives -2.3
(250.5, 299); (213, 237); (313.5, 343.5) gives -1.9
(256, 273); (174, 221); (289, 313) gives -2.9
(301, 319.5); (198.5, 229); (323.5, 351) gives 0.6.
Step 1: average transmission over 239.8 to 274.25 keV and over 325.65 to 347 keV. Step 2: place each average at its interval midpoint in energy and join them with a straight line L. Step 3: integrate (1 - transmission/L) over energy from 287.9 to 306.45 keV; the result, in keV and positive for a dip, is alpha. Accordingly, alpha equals 1.6 keV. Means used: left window 469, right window 474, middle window 431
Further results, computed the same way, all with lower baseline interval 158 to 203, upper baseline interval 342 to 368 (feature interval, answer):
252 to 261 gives -1.2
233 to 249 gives -0.5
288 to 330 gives -0.5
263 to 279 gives -1.8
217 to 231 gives -0.5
